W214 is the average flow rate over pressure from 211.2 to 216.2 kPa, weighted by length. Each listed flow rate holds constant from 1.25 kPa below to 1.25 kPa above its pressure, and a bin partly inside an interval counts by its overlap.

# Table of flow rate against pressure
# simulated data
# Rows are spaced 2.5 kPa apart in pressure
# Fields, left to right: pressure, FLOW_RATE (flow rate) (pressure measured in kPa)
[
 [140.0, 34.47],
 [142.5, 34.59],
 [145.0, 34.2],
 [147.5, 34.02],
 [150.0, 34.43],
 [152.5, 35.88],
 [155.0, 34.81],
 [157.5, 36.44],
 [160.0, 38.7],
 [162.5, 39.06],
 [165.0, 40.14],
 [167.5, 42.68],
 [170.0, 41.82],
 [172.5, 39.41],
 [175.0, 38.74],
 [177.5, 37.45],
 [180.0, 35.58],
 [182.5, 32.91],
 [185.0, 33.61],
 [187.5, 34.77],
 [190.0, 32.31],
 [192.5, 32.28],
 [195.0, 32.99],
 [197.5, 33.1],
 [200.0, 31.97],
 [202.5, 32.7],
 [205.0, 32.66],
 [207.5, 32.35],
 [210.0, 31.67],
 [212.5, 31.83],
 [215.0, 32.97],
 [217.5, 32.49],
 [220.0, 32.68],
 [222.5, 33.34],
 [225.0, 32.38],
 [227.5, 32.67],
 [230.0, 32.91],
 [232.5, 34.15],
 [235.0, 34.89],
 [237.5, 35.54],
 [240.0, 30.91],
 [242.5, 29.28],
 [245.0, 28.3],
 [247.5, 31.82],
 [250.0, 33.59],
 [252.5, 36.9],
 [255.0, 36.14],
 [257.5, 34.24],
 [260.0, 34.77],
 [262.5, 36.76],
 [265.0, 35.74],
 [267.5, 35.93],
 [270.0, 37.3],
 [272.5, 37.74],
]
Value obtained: 32.4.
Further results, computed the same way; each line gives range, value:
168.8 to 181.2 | 38.6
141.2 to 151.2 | 34.3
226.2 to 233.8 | 33.2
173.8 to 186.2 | 35.7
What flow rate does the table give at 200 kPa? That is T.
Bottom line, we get 31.97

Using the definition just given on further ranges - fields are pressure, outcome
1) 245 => 28.3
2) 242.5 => 29.28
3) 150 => 34.43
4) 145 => 34.2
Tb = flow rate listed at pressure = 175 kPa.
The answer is 38.74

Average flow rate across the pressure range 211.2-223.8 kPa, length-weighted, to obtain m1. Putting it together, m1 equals 32.7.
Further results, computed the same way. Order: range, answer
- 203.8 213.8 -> 32.1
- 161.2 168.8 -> 40.6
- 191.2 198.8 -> 32.8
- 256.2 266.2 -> 35.4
